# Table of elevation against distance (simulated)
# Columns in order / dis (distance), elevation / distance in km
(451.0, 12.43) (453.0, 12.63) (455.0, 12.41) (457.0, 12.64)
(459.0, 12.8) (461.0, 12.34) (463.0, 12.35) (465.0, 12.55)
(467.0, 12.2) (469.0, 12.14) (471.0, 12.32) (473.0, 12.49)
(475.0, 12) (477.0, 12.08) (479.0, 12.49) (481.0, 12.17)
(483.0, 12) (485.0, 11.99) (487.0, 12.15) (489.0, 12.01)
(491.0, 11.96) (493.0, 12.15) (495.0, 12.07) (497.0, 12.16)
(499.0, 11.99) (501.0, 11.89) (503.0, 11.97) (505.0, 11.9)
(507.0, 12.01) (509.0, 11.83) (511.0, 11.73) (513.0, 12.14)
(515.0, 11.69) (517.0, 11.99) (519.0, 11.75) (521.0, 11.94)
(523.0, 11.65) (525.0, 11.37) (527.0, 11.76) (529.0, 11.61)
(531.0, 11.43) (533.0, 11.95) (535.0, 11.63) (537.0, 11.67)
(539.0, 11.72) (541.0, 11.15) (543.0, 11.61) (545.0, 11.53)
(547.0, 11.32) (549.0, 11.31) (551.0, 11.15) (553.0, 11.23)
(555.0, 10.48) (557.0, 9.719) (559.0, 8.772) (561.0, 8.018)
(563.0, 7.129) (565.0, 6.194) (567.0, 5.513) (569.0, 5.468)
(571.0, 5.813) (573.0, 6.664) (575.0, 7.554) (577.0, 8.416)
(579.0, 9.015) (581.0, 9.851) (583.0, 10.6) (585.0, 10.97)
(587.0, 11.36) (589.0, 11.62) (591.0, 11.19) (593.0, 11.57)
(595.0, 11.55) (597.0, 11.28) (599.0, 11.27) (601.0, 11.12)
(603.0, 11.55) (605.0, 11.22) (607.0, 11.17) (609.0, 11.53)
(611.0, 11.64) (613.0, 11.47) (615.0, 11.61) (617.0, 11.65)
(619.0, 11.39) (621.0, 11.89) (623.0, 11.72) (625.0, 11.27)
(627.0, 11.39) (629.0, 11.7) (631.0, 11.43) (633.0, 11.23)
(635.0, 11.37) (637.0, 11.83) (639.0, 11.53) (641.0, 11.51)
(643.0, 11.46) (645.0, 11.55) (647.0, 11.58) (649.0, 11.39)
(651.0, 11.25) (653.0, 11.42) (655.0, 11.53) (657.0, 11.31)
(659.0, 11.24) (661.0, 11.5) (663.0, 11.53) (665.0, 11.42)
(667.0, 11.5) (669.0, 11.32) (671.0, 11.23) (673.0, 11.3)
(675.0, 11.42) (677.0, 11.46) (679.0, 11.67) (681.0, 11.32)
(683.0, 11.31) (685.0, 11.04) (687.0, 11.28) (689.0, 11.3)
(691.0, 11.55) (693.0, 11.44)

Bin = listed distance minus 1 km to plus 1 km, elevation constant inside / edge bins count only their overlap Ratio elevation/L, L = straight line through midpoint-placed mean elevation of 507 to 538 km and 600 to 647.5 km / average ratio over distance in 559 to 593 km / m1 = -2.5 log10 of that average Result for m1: 0.33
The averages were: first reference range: 11.8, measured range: 8.56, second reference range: 11.5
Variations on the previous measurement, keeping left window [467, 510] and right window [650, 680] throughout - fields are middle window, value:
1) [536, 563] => 0.12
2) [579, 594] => 0.08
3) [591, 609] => 0.03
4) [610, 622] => 0.00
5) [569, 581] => 0.48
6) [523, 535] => 0.03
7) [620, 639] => 0.00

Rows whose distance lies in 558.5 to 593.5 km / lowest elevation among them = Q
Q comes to 5.468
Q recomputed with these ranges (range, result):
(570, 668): 5.813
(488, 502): 11.89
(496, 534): 11.37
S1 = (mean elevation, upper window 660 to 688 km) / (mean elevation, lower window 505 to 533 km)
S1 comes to 1.0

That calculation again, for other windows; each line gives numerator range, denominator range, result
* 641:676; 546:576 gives 1.35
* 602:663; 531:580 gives 1.22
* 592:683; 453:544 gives 0.95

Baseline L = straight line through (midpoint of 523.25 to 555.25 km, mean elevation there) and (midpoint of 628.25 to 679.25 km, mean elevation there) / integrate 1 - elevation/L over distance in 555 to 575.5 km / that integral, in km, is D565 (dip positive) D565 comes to 7.5 km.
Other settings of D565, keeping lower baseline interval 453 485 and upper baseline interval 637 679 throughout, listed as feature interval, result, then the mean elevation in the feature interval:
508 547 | 1.2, 11.7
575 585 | 2.0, 9.43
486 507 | 0.3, 12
